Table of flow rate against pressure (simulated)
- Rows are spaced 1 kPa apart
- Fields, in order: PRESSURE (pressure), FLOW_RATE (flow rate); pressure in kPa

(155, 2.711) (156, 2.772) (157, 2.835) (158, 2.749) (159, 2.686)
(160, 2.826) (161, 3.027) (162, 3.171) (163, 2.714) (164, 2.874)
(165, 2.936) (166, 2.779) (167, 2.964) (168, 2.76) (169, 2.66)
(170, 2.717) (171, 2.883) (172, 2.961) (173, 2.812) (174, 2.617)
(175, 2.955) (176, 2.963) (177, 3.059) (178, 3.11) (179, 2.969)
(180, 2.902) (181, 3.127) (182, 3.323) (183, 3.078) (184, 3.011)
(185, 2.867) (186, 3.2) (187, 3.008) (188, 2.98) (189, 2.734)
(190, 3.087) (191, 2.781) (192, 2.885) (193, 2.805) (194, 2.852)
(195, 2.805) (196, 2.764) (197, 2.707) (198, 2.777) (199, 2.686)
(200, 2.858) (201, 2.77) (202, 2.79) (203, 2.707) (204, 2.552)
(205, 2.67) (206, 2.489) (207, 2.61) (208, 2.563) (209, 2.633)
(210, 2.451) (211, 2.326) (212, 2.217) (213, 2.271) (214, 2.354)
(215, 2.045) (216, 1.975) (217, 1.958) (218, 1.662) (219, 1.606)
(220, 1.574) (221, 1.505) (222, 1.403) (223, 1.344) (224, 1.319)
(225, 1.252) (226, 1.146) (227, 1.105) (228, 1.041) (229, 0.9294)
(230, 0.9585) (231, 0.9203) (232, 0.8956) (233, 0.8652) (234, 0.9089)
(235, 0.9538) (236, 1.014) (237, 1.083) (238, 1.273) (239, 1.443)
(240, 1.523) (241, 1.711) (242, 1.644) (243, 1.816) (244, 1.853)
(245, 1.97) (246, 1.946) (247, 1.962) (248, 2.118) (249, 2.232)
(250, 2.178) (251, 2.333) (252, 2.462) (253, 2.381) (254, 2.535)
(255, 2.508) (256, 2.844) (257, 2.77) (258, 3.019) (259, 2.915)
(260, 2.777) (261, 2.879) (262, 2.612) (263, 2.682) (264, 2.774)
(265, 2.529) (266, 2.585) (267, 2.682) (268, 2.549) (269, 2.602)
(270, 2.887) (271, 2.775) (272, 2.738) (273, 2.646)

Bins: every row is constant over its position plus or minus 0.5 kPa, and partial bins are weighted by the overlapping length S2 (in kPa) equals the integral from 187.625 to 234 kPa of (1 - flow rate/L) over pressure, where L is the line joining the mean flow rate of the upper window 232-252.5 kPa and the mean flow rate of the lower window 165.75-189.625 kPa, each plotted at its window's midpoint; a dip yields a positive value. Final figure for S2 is 4.55 kPa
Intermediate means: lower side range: 2.94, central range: 2.11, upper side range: 1.65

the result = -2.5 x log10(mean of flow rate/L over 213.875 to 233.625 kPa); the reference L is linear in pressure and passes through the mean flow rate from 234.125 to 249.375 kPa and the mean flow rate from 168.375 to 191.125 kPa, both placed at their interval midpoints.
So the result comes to 0.43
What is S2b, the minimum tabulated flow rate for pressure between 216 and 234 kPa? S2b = 0.8652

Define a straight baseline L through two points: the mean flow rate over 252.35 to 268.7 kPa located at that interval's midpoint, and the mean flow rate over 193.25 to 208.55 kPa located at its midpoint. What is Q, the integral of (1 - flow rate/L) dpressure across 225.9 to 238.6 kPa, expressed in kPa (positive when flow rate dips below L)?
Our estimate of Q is 8.0 kPa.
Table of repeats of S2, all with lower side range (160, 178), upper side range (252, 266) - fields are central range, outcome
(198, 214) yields 1.3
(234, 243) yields 4.6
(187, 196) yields -0.1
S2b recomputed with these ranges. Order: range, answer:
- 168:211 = 2.326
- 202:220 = 1.574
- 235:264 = 0.9538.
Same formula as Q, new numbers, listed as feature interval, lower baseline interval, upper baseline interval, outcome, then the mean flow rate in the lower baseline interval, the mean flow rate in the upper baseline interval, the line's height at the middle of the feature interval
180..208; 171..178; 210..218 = -3.44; 2.91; 2.15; 2.53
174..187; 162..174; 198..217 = -1.47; 2.83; 2.49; 2.72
